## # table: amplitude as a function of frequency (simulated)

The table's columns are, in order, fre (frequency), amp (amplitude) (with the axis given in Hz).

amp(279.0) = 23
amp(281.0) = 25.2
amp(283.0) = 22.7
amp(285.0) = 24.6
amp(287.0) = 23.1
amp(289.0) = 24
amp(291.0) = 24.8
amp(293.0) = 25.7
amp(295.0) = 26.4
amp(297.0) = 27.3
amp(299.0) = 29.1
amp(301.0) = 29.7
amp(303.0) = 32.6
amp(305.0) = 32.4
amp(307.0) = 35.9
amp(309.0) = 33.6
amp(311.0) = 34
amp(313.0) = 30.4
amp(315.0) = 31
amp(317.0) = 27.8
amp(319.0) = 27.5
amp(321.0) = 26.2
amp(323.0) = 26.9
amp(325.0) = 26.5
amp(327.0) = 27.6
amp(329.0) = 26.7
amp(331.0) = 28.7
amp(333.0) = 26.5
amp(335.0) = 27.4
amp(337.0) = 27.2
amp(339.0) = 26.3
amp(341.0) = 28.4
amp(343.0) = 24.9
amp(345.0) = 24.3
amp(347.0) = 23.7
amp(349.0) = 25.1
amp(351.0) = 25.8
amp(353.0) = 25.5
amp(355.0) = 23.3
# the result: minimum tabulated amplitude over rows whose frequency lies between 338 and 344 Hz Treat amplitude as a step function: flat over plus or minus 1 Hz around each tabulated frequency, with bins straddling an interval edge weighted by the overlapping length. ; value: 24.9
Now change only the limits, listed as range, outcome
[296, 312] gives 27.3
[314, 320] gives 27.5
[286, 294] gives 23.1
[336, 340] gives 26.3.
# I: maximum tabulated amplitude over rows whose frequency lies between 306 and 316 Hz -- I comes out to 35.9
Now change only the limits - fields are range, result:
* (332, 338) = 27.4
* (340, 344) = 28.4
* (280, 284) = 25.2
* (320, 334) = 28.7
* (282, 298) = 27.3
